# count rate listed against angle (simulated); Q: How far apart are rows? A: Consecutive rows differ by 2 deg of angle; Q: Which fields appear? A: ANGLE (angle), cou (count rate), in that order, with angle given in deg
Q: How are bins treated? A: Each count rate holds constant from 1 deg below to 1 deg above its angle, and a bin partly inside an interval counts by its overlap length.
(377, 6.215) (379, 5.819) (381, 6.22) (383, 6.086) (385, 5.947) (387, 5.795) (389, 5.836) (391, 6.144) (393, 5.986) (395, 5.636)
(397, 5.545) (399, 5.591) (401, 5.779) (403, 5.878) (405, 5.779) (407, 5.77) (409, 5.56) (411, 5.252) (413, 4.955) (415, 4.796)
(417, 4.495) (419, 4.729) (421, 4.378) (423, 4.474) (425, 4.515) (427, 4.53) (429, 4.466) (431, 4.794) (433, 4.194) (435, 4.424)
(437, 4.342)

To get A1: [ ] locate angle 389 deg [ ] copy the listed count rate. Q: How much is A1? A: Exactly 5.836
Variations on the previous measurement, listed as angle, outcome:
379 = 5.819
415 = 4.796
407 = 5.77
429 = 4.466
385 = 5.947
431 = 4.794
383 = 6.086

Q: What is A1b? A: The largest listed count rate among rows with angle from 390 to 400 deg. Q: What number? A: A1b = 6.144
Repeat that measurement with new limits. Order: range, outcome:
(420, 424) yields 4.474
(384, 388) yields 5.947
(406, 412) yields 5.77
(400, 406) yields 5.878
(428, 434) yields 4.794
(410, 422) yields 5.252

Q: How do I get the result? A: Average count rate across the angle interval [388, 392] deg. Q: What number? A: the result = 5.99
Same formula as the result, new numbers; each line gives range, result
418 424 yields 4.53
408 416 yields 5.14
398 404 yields 5.75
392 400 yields 5.69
